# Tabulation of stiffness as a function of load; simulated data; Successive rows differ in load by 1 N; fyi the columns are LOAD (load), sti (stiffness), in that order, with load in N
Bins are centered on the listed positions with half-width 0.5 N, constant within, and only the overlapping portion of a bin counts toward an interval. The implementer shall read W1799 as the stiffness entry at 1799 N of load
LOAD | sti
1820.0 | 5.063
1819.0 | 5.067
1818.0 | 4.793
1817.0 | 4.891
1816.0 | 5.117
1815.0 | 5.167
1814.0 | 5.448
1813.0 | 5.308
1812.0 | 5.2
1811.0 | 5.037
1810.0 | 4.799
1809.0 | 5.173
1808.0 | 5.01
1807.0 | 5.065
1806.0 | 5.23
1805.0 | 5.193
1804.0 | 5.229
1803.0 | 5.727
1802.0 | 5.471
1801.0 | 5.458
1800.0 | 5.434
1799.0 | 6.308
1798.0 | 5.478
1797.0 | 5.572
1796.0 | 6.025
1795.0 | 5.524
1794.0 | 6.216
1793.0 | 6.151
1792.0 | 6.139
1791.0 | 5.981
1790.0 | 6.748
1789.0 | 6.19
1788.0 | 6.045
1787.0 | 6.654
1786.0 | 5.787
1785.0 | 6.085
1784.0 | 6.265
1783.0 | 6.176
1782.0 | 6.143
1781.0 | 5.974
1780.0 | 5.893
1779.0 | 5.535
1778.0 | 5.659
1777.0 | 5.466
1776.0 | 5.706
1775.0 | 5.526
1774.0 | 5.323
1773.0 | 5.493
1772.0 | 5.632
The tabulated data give 6.308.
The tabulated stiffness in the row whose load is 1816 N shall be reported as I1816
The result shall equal 5.117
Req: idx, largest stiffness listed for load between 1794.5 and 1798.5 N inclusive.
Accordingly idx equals 6.025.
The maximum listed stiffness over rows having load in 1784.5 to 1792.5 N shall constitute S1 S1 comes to 6.748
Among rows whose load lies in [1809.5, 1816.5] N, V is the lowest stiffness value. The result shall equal 4.799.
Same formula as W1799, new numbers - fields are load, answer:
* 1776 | 5.706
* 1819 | 5.067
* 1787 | 6.654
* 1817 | 4.891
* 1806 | 5.23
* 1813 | 5.308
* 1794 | 6.216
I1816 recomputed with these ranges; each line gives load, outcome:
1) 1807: 5.065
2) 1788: 6.045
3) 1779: 5.535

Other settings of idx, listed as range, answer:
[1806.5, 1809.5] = 5.173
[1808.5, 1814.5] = 5.448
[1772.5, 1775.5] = 5.526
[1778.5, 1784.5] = 6.265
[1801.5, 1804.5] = 5.727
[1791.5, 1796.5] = 6.216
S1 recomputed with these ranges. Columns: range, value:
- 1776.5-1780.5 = 5.893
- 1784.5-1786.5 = 6.085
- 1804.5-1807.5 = 5.23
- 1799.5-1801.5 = 5.458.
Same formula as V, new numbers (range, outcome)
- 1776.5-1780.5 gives 5.466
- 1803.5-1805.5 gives 5.193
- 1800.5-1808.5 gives 5.01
